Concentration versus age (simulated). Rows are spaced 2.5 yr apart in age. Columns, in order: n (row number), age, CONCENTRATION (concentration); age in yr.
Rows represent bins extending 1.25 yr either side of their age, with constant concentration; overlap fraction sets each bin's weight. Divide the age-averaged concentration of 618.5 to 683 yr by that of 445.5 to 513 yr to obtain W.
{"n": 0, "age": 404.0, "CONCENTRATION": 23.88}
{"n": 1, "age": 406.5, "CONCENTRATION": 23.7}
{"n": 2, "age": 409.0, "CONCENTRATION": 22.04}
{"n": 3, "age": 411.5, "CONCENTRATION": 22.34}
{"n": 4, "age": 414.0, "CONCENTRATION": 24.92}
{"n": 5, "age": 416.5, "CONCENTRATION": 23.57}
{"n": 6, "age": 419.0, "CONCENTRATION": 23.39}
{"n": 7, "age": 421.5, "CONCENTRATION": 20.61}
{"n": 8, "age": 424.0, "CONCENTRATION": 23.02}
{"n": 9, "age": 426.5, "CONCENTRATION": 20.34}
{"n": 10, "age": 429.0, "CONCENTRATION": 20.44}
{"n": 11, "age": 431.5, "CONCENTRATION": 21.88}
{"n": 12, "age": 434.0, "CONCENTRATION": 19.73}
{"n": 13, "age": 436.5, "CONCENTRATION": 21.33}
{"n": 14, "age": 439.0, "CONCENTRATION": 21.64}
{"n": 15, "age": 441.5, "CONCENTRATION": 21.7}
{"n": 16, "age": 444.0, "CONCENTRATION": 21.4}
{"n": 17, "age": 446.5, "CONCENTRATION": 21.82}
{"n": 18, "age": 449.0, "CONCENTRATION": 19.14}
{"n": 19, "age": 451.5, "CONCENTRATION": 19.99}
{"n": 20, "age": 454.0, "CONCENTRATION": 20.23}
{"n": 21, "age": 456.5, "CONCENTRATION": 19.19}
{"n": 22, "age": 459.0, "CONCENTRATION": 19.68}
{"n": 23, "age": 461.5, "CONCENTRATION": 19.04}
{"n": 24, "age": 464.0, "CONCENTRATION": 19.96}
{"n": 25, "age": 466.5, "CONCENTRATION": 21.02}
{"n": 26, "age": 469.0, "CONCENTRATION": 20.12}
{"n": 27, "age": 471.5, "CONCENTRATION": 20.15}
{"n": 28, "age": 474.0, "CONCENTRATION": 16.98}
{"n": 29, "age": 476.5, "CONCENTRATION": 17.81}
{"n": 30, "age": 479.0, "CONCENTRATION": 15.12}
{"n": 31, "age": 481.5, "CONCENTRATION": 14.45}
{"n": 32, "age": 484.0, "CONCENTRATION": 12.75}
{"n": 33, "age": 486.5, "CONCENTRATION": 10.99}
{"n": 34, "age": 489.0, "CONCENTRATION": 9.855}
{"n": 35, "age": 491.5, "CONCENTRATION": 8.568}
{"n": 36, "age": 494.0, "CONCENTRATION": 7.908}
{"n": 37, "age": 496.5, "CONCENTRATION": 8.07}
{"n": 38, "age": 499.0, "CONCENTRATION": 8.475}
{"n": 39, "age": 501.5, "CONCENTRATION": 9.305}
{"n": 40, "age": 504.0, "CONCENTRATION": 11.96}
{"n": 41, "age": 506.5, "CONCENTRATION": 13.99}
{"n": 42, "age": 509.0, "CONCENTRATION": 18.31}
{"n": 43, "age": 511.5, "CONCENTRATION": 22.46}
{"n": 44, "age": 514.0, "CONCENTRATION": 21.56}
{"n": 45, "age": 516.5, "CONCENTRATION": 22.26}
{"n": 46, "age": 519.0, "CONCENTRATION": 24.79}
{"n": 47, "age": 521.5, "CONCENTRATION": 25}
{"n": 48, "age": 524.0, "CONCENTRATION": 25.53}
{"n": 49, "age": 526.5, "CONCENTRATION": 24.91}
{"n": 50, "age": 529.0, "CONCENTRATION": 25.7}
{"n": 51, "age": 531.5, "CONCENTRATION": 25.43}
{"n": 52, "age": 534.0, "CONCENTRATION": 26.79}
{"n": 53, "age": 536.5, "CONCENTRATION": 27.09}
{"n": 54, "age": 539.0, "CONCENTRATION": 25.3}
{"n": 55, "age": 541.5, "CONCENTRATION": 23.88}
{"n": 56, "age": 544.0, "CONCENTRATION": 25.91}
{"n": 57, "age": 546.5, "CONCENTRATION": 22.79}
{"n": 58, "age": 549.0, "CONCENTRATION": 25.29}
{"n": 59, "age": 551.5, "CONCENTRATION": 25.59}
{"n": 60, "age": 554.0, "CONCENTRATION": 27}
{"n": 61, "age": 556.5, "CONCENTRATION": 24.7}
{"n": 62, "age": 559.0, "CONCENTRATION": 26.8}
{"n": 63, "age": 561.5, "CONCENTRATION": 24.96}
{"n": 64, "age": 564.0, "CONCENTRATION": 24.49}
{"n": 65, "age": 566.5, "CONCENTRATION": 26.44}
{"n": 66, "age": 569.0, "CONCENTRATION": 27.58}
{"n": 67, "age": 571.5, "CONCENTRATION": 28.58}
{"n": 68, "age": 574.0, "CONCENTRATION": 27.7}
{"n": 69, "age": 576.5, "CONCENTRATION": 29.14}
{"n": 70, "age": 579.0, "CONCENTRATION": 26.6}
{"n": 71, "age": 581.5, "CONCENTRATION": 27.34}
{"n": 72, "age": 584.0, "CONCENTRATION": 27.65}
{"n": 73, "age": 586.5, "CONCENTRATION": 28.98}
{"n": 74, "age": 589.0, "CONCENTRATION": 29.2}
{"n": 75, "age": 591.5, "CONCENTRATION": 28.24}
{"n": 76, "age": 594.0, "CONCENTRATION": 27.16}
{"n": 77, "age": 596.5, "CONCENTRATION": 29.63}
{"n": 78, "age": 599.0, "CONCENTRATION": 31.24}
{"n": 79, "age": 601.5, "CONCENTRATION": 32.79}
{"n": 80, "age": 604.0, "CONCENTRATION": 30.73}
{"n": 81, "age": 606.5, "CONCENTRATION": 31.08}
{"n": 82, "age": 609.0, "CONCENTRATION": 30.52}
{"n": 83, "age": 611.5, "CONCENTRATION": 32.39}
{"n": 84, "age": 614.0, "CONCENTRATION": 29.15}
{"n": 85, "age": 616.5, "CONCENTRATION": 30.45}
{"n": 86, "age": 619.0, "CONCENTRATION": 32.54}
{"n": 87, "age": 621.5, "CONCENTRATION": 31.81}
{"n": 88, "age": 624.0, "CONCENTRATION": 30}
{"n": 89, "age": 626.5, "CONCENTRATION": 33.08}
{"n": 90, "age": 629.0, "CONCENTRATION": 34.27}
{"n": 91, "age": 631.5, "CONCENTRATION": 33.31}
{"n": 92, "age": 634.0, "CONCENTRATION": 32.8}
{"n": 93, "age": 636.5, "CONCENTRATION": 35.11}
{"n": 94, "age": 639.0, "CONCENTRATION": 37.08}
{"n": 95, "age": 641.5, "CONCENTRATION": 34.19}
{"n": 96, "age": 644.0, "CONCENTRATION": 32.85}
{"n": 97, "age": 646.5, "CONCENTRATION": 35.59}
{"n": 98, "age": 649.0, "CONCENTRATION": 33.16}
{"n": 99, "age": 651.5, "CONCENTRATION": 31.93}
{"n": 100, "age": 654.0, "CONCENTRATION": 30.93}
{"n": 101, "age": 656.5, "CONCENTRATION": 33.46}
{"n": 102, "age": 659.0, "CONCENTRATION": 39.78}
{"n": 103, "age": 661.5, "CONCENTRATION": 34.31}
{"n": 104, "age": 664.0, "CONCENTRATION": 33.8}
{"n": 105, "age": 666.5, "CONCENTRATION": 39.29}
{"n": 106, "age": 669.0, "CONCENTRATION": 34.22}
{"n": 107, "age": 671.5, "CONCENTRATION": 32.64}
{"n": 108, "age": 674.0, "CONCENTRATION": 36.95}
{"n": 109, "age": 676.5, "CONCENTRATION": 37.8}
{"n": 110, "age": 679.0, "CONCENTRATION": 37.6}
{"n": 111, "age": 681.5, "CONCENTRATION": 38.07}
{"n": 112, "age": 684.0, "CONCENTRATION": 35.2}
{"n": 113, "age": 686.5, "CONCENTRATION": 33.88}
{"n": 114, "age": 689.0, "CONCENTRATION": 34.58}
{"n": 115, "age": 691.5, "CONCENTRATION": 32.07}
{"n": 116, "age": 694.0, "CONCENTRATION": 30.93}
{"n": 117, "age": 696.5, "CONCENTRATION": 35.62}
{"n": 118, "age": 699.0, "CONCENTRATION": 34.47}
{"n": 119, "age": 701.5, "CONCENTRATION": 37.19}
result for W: 2.2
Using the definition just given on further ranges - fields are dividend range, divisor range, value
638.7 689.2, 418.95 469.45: 1.70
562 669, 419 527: 1.72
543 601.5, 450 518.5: 1.70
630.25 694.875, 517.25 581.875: 1.34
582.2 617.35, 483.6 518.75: 2.19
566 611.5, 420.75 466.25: 1.41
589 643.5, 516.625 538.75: 1.25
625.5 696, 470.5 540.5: 1.93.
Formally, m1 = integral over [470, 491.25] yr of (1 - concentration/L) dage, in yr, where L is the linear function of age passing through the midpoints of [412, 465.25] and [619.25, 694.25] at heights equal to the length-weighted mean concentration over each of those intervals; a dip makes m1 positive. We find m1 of 8.15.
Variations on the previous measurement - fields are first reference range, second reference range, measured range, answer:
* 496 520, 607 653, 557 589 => -2.8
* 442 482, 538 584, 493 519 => 8.7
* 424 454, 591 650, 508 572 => 5.2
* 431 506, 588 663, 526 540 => -1.8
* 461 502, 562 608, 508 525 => -3.4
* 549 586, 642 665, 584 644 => -1.6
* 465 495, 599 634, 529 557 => -3.7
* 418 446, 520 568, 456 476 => 2.8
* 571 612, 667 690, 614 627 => 0.1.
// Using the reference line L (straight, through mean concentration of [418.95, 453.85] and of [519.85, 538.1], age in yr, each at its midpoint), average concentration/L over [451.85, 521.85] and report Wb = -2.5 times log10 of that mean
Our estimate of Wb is 0.39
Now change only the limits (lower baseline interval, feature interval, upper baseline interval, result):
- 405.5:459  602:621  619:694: 0.02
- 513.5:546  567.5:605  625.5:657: 0.02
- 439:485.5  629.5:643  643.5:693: -0.07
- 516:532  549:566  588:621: 0.07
